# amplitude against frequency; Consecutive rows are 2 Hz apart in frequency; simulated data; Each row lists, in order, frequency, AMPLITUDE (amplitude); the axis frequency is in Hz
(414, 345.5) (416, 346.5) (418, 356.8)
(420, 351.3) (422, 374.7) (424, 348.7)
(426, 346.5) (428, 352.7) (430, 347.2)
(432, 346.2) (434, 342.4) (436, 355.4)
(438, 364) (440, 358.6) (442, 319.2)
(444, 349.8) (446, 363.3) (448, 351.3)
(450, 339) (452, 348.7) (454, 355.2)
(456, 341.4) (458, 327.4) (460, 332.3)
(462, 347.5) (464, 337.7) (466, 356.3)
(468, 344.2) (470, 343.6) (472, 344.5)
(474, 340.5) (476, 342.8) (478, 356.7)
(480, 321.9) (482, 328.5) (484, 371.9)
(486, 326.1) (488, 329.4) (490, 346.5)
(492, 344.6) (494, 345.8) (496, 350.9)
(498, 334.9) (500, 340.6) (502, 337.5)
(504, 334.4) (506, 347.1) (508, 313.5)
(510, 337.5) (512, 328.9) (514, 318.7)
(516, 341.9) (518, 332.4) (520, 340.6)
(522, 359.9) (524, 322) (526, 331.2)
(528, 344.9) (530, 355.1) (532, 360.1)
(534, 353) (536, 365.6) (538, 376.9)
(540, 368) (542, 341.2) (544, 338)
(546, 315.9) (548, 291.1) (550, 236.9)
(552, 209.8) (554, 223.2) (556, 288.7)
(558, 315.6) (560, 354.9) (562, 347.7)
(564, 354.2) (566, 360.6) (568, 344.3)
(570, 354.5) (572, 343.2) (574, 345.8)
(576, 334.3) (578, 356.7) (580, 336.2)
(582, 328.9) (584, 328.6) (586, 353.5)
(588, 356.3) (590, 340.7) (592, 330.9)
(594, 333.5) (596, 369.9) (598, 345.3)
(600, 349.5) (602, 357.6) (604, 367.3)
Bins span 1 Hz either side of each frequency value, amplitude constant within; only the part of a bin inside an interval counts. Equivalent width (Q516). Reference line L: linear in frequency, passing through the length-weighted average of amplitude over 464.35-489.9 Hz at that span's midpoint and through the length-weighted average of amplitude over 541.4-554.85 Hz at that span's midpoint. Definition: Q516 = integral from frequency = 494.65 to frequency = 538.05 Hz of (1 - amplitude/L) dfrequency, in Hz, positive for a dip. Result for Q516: -5.0 Hz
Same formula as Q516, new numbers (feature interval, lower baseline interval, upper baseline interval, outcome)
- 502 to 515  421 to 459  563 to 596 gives 0.61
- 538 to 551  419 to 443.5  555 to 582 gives 0.86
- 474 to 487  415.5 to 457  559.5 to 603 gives 0.30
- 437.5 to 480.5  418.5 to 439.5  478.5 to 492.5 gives 0.09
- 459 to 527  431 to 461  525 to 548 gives 1.50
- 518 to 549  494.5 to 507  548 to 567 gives -2.67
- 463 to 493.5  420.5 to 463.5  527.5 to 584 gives -0.01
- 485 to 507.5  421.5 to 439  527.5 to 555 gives -0.43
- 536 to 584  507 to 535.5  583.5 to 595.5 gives 2.16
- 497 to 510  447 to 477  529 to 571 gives 0.02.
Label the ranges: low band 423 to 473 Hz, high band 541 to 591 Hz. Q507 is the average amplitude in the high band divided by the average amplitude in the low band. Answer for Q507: 0.9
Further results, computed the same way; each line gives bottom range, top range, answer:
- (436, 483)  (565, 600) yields 1.00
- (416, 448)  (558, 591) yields 0.98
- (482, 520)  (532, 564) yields 0.94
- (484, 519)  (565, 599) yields 1.02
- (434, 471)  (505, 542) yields 0.99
